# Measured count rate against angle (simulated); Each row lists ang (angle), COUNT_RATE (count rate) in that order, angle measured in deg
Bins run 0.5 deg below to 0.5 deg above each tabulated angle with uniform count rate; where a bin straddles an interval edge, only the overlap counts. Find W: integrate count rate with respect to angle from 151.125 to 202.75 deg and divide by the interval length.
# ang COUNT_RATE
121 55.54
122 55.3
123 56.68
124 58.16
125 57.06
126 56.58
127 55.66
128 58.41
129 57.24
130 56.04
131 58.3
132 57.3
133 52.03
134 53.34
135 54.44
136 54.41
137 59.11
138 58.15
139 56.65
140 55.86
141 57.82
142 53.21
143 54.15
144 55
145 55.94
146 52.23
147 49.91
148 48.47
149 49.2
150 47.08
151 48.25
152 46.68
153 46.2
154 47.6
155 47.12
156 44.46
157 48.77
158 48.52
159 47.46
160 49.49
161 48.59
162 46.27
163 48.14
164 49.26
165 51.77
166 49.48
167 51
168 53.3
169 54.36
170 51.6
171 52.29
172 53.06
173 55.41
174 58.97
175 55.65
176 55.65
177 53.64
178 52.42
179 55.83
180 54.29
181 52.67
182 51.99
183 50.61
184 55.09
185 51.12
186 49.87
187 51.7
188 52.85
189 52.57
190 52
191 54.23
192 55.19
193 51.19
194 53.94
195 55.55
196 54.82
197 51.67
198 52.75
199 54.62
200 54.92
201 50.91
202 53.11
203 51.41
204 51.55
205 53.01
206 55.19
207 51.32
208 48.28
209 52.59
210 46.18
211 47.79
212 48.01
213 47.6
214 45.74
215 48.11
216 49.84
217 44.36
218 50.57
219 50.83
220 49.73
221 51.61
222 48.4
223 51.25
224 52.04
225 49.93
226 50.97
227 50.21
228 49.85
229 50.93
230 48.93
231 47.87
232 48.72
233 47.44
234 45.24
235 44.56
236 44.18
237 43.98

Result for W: 51.8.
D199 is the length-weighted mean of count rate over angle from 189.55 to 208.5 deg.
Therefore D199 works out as 52.9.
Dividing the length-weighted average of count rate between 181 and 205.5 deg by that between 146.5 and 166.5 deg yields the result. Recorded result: 1.1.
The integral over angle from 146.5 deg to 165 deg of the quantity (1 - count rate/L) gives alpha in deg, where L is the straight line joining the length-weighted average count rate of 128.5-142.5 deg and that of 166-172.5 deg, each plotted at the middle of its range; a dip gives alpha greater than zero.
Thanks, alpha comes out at 2.0 deg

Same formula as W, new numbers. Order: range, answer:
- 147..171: 48.9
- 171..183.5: 54.1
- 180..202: 52.9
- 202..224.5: 49.9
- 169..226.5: 51.9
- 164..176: 53.3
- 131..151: 53.9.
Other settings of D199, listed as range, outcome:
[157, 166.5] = 48.8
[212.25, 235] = 49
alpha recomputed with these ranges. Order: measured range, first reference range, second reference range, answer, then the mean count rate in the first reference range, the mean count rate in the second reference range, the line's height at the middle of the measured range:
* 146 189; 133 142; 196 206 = 2.78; 55.8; 52.9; 54.4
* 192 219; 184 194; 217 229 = 0.21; 52.5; 50.3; 51.4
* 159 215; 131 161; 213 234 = -1.73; 51.7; 49.2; 50.4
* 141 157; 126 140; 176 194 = 1.54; 56.2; 52.9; 55.2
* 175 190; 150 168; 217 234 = -1.28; 48.3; 49.7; 48.8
